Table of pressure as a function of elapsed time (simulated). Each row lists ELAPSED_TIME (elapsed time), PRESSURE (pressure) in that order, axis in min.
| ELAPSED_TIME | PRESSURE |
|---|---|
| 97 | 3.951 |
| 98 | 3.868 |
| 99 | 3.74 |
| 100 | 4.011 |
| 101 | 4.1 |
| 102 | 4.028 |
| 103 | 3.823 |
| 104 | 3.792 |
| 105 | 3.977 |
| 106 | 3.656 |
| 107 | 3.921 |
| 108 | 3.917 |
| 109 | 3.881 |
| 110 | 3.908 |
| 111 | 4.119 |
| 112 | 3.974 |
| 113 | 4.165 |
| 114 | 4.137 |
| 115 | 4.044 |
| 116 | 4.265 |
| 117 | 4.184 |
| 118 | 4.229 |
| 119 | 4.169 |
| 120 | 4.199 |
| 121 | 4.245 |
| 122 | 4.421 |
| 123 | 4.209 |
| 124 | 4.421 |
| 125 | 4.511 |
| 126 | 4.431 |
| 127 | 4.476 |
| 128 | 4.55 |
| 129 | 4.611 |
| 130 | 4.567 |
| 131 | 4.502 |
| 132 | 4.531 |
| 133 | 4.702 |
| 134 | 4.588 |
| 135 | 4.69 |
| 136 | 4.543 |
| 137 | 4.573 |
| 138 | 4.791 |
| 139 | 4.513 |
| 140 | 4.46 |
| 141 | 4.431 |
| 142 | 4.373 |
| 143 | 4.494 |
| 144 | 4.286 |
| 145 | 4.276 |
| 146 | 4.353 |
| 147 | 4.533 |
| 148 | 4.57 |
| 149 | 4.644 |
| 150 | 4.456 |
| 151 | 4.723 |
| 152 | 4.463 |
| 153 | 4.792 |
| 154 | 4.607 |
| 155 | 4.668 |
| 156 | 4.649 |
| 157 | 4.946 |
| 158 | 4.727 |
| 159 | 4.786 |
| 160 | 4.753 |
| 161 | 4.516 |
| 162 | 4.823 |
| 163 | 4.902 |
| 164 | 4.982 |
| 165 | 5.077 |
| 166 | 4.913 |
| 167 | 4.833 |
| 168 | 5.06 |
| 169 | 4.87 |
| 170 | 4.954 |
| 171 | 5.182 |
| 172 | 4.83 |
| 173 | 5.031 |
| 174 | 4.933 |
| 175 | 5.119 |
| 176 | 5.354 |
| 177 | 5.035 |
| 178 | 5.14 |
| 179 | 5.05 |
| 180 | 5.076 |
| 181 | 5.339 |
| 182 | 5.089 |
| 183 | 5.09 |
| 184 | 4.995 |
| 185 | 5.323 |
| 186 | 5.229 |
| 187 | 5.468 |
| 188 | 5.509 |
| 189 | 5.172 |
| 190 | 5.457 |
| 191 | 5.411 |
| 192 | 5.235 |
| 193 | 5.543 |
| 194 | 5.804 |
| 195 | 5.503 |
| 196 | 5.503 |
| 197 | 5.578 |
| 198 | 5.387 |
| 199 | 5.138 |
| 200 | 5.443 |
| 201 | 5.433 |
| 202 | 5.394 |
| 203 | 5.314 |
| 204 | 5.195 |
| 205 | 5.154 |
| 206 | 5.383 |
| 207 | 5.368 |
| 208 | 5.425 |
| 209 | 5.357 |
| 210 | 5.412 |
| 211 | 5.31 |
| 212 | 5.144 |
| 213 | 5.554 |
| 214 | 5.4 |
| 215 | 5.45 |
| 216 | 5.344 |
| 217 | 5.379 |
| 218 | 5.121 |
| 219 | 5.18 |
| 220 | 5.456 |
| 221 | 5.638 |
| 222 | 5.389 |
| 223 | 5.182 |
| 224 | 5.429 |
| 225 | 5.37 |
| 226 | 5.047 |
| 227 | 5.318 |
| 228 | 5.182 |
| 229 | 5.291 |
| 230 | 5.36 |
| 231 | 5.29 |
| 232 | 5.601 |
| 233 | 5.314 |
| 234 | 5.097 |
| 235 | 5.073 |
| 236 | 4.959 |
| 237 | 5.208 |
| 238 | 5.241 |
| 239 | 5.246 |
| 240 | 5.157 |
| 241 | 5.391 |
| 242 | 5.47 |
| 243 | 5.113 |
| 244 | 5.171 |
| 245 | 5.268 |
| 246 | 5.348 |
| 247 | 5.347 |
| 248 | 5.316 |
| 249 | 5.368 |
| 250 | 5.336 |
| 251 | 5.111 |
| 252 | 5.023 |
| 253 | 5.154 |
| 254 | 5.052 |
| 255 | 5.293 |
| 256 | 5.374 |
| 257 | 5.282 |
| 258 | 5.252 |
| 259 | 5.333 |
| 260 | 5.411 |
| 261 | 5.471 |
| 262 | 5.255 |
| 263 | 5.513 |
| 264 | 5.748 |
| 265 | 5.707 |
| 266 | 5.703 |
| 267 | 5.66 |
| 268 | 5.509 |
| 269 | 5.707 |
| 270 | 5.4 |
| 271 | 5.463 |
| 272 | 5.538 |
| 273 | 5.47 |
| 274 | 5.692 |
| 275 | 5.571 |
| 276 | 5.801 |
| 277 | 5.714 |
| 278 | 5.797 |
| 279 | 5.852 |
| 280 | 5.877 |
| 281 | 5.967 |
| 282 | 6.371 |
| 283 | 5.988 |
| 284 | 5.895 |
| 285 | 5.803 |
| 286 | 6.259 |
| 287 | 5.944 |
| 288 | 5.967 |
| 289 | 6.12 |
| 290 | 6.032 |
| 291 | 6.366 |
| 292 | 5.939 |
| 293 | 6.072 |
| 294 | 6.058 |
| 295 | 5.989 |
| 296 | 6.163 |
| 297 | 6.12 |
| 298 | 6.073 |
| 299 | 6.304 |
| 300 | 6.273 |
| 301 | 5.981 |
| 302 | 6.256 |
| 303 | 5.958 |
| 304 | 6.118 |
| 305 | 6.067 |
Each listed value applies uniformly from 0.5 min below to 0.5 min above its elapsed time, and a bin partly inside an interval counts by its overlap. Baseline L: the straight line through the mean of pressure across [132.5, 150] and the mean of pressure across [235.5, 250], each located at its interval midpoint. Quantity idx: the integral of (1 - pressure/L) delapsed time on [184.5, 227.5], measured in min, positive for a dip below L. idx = -3.3 min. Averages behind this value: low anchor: 4.52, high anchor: 5.26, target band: 5.37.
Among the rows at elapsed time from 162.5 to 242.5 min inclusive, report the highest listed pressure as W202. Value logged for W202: 5.804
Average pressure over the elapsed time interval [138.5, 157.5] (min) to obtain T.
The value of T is 4.54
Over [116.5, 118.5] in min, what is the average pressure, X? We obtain 4.21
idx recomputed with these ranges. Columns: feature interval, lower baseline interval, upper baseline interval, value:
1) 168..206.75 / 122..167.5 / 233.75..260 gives -3.06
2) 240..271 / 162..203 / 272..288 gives 1.79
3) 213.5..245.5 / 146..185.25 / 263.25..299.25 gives 0.84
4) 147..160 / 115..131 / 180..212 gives 0.29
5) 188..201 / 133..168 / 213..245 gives -1.11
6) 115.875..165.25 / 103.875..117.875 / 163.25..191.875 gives -0.48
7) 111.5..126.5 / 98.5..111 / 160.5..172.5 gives -0.37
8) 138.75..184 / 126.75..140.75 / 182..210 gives 1.20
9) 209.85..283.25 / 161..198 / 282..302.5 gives 3.95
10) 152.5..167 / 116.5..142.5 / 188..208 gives 0.22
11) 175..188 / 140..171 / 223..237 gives -0.82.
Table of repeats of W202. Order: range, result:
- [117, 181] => 5.354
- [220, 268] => 5.748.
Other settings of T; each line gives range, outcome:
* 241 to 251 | 5.3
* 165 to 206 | 5.23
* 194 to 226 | 5.37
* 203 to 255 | 5.28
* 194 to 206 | 5.39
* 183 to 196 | 5.38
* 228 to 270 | 5.33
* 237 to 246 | 5.26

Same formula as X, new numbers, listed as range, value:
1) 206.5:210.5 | 5.39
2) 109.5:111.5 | 4.01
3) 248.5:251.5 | 5.27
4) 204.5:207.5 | 5.3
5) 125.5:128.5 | 4.49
